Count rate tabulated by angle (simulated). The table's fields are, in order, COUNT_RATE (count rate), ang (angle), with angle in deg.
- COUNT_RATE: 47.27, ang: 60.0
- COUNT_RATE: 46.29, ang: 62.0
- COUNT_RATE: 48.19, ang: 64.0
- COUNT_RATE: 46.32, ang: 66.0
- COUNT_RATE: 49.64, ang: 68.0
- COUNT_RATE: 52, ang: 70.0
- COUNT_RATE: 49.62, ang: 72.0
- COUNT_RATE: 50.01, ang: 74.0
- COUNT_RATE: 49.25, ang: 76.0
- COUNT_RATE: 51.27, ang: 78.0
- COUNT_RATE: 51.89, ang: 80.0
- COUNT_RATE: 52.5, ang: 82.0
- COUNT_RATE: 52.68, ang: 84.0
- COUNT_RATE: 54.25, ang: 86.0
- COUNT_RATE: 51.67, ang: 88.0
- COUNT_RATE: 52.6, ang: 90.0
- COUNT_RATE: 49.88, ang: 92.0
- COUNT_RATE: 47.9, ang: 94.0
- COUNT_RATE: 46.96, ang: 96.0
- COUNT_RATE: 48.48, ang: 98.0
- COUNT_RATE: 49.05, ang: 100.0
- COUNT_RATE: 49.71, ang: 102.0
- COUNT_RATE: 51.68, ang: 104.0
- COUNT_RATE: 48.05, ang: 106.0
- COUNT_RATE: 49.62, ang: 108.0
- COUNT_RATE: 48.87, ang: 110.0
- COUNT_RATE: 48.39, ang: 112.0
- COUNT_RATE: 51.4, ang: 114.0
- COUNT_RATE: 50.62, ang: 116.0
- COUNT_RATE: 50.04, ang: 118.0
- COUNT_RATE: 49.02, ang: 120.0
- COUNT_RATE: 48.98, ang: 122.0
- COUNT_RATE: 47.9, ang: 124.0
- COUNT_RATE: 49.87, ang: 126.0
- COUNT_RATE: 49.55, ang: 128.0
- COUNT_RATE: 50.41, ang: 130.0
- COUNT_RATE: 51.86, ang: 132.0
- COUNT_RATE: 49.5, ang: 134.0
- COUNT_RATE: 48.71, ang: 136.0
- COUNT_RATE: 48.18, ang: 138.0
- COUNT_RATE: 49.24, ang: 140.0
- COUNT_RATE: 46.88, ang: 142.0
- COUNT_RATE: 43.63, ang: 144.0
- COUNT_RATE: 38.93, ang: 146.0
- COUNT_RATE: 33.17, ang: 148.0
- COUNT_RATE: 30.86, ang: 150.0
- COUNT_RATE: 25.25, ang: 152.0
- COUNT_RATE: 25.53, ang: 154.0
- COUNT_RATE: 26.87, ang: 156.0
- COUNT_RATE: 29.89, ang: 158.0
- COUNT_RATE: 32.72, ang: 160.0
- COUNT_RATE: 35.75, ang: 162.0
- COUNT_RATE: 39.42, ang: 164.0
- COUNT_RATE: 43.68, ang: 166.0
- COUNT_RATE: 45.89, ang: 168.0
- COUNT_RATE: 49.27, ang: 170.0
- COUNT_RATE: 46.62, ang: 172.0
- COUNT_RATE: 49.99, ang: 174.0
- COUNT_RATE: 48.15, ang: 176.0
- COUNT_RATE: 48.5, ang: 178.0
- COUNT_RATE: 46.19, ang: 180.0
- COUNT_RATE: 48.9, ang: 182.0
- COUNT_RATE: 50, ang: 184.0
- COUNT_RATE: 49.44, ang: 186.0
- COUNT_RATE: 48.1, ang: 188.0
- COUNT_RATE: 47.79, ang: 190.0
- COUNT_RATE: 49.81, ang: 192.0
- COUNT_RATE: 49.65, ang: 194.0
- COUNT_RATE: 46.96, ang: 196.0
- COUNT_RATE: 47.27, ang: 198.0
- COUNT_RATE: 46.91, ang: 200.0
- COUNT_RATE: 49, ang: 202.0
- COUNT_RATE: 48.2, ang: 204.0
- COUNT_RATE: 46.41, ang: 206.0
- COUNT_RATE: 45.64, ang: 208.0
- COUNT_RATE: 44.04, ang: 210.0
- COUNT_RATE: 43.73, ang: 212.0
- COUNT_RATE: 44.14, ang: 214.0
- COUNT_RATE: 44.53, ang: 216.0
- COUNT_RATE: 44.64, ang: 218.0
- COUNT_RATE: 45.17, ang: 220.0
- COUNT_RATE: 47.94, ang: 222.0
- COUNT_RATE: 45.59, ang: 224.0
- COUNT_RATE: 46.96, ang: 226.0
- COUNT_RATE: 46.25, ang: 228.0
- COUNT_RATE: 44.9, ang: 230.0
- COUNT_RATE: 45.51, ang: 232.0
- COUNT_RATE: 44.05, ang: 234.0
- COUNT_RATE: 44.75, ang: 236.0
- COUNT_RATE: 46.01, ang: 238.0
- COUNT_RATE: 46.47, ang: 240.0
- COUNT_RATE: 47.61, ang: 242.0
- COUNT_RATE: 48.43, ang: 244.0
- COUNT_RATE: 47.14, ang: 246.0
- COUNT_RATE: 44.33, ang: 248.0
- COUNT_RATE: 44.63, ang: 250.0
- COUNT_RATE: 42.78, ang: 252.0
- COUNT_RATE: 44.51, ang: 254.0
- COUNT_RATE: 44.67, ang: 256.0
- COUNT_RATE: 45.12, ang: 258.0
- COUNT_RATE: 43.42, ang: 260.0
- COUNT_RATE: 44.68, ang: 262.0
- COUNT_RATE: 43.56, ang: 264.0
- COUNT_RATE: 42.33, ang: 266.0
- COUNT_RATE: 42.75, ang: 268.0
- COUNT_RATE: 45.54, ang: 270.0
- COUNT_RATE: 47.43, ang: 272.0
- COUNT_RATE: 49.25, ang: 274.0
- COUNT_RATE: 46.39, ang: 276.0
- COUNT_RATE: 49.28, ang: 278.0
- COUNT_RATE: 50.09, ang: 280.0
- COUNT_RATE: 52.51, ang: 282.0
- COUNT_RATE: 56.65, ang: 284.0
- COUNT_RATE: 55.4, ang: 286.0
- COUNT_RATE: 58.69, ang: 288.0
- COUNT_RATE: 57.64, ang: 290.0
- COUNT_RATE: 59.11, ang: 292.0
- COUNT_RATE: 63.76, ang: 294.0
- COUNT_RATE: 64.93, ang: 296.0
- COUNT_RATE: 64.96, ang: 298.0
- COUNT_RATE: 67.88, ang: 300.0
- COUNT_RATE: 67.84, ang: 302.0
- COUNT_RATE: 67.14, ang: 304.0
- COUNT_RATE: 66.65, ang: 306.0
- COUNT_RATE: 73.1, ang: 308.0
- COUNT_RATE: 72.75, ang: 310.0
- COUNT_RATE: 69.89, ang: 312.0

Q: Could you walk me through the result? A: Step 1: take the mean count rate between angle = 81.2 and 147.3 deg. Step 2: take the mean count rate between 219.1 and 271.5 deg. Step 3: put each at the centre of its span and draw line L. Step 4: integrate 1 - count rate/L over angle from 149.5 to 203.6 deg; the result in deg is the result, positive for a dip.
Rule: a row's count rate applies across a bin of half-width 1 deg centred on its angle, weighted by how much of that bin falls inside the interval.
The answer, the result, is 4.77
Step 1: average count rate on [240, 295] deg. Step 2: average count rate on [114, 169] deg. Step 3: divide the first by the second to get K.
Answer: 1.1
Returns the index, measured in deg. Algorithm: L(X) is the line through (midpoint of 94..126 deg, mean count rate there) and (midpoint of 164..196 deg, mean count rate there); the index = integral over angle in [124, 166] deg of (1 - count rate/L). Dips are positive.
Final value 6.9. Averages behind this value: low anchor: 49.2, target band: 40.6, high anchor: 47.8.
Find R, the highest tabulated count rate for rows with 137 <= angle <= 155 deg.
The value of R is 49.24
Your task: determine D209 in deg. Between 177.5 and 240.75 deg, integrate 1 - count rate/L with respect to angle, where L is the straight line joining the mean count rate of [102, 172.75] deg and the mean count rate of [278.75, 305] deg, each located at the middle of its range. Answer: 5.92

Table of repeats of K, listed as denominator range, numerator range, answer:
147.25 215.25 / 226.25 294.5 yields 1.11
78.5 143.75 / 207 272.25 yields 0.91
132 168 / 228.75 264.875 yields 1.17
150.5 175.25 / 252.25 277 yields 1.20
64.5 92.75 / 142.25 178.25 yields 0.76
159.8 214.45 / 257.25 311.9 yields 1.20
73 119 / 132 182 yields 0.82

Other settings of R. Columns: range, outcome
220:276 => 49.25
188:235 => 49.81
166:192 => 50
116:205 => 51.86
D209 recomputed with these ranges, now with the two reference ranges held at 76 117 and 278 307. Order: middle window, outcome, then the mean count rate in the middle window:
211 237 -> 5.4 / 45.2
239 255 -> 3.4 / 45.7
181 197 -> 1.8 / 48.8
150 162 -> 5.5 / 28.9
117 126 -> 0.4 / 49.1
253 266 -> 3.2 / 44.2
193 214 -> 3.5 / 46.7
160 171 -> 2.5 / 41.9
